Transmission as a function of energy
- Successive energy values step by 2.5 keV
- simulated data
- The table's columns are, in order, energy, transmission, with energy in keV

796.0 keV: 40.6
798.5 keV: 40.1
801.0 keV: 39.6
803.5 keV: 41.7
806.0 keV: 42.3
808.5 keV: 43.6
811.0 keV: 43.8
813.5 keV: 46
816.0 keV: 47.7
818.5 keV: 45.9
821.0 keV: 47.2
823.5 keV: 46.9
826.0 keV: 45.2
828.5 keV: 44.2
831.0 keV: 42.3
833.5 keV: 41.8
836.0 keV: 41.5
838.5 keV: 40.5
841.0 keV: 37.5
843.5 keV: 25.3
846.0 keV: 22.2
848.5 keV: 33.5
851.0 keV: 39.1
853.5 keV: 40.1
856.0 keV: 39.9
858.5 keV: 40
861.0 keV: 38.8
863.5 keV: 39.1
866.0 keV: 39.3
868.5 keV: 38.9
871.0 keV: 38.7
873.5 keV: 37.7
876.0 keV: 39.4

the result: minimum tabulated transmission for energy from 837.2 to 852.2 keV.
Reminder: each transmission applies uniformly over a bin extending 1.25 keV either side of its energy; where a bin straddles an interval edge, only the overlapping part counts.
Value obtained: 22.2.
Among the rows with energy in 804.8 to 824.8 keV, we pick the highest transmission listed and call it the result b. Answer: 47.7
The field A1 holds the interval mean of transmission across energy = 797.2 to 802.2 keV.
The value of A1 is 39.9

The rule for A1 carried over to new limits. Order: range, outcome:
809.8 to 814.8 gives 44.9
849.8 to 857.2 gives 39.7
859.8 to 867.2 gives 39.1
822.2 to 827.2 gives 46.1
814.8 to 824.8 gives 46.9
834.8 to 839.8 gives 41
